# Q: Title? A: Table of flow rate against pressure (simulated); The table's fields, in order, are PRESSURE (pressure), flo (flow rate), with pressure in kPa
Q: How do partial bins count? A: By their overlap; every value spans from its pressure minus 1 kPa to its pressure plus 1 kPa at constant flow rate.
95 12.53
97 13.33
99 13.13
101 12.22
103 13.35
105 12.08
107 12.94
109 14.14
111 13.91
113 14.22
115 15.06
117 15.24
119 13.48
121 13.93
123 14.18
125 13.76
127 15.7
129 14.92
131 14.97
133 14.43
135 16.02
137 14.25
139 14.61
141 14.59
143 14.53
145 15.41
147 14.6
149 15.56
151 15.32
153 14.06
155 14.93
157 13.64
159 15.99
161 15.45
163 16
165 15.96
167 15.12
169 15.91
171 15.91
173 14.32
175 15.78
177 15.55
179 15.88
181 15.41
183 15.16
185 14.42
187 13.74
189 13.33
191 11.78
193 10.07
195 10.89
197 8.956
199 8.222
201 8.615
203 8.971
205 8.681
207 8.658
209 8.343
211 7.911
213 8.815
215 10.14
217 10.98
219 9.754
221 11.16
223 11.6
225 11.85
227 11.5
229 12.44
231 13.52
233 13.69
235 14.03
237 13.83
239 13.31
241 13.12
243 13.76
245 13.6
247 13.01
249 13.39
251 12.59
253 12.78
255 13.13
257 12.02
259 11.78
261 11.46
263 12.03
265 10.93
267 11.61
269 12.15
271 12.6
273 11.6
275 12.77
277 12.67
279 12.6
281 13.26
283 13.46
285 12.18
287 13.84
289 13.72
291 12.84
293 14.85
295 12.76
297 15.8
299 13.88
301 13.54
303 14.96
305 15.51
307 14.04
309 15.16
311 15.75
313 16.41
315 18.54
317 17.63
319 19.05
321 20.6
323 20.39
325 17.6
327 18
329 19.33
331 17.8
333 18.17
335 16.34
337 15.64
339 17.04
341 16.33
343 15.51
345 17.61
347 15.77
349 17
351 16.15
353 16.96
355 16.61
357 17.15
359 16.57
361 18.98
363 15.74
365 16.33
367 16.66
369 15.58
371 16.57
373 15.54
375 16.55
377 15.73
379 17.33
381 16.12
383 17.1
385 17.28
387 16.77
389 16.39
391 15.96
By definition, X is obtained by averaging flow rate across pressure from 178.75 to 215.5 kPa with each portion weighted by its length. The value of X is 10.9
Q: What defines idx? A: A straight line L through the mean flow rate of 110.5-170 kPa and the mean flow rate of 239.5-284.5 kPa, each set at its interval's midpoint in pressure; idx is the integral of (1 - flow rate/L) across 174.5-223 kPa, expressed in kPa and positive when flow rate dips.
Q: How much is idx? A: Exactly 8.9 kPa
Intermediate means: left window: 14.9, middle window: 11.3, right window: 12.6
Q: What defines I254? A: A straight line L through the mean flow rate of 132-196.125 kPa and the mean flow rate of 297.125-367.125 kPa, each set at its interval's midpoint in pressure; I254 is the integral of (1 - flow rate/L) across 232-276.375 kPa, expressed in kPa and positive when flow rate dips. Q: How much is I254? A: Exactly 8.71 kPa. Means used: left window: 14.6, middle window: 12.7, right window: 16.8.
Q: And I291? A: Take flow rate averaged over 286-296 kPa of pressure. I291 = 13.6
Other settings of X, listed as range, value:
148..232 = 12.6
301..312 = 14.9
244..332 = 14.4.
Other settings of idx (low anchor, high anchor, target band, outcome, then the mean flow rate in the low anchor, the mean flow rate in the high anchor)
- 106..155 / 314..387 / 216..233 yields 4.3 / 14.6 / 17.1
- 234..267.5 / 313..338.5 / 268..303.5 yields 4.6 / 12.7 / 18.2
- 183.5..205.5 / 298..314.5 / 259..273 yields 1.8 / 10.8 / 15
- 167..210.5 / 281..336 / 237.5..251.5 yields 0.7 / 12.3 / 16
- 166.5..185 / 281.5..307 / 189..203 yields 4.8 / 15.4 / 13.9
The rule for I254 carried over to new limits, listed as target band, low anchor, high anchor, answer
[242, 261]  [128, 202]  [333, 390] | 3.0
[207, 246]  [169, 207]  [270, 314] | 4.0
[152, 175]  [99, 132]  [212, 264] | -3.3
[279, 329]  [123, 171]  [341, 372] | 2.0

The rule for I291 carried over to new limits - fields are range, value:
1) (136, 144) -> 14.5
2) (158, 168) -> 15.7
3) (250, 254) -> 12.7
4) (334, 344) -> 16.2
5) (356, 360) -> 16.9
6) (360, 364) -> 17.4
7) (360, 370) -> 16.7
